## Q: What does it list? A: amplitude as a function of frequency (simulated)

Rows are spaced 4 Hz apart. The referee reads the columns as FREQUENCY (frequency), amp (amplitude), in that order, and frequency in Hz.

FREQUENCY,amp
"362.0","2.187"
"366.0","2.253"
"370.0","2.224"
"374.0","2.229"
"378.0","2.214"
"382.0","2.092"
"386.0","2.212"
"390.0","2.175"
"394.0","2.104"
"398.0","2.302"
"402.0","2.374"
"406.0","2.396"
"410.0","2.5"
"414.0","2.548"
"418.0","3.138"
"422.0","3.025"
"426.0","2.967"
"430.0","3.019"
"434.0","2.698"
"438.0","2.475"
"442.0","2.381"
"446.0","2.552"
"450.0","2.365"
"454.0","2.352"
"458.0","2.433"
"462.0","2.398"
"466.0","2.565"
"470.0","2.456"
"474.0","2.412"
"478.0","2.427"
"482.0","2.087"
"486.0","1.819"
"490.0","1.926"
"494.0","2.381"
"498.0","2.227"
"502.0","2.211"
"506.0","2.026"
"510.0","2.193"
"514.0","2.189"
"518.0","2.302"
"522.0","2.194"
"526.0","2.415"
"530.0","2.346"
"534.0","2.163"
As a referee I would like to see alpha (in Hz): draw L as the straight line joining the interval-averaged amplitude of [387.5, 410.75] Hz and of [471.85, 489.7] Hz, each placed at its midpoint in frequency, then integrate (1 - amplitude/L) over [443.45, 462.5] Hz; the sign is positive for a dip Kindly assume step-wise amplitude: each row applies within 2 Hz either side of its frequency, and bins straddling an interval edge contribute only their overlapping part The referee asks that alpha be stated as -1.83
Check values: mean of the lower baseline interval 2.3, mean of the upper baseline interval 2.16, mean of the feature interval 2.42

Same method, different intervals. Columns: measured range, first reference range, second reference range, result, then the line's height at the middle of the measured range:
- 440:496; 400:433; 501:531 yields 3.51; 2.48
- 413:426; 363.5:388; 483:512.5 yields -4.61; 2.17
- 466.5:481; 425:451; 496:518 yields -0.13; 2.4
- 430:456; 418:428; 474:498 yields 2.27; 2.75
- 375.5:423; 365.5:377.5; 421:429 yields 4.06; 2.63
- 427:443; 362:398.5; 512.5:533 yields -3.23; 2.23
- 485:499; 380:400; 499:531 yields 0.78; 2.22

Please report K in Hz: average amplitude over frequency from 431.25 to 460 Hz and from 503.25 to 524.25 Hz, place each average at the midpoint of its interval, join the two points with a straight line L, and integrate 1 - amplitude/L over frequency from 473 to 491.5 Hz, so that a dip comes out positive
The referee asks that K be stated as 1.6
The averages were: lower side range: 2.48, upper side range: 2.18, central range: 2.12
